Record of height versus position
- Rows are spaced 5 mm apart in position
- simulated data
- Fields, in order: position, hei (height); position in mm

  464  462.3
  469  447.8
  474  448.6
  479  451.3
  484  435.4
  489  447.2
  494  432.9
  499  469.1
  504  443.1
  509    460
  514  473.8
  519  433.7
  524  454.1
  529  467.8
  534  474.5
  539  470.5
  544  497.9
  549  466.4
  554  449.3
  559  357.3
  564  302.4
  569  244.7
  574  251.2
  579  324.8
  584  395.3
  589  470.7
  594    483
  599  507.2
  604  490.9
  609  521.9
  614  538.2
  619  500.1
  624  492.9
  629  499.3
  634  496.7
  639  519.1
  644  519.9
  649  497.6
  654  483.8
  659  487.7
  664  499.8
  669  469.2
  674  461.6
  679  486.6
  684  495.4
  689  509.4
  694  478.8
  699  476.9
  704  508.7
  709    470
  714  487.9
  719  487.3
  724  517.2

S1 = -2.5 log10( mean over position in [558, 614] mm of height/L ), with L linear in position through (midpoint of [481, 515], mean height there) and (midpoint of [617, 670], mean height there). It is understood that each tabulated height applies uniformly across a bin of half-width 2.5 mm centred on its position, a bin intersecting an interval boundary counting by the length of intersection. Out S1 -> 0.19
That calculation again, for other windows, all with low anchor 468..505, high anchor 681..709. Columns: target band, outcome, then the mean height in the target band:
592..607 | -0.05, 495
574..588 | 0.31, 352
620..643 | -0.06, 503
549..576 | 0.35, 336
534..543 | -0.04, 476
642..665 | -0.03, 497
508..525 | 0.00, 455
